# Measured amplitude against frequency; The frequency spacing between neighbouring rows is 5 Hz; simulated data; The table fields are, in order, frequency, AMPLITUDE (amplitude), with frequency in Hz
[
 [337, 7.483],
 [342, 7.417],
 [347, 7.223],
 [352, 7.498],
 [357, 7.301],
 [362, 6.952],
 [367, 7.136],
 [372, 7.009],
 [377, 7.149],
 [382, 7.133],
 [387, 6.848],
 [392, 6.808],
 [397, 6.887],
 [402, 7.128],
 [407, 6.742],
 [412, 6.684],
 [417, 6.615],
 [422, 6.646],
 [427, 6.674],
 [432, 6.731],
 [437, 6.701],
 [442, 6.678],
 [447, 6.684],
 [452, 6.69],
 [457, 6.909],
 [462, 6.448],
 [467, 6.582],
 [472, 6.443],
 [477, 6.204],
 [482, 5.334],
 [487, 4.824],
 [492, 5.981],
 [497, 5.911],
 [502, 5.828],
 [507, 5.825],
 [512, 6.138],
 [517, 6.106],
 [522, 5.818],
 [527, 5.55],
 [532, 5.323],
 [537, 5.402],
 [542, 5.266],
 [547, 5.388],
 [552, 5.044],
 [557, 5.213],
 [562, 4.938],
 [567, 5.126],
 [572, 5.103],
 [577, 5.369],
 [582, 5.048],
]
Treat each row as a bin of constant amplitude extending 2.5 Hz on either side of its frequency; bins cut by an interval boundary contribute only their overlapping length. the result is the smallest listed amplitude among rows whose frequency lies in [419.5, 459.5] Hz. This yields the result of 6.646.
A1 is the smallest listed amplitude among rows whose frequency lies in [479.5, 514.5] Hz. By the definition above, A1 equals 4.824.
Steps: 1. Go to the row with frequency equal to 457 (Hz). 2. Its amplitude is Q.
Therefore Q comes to 6.909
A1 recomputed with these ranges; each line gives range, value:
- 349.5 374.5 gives 6.952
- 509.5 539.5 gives 5.323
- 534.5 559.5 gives 5.044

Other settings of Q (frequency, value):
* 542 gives 5.266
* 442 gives 6.678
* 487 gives 4.824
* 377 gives 7.149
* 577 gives 5.369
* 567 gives 5.126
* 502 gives 5.828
